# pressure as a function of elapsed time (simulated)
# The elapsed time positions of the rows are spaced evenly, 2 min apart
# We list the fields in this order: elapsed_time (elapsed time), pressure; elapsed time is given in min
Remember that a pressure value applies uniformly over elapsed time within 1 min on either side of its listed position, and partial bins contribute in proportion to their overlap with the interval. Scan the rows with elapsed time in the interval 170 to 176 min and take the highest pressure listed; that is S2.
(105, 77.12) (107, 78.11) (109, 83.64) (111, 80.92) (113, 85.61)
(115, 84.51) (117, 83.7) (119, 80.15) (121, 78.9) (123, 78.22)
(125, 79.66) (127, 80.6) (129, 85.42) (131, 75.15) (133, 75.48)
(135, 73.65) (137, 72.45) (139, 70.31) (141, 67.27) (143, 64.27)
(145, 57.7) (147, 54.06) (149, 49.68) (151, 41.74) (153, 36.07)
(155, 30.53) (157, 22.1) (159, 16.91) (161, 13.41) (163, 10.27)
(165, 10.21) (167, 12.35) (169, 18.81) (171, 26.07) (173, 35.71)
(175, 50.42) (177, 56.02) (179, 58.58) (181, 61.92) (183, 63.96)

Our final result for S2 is 50.42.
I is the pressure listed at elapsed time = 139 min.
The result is 70.31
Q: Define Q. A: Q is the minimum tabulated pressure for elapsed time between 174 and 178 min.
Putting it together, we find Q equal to 50.42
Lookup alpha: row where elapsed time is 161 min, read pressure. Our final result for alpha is 13.41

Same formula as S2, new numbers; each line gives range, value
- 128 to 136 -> 85.42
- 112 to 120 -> 85.61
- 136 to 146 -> 72.45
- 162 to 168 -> 12.35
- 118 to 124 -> 80.15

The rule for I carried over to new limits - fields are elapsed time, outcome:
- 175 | 50.42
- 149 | 49.68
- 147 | 54.06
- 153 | 36.07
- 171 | 26.07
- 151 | 41.74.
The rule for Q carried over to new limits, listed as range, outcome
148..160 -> 16.91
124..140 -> 70.31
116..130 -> 78.22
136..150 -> 49.68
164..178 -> 10.21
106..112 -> 78.11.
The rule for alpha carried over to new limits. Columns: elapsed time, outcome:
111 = 80.92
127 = 80.6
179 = 58.58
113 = 85.61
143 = 64.27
